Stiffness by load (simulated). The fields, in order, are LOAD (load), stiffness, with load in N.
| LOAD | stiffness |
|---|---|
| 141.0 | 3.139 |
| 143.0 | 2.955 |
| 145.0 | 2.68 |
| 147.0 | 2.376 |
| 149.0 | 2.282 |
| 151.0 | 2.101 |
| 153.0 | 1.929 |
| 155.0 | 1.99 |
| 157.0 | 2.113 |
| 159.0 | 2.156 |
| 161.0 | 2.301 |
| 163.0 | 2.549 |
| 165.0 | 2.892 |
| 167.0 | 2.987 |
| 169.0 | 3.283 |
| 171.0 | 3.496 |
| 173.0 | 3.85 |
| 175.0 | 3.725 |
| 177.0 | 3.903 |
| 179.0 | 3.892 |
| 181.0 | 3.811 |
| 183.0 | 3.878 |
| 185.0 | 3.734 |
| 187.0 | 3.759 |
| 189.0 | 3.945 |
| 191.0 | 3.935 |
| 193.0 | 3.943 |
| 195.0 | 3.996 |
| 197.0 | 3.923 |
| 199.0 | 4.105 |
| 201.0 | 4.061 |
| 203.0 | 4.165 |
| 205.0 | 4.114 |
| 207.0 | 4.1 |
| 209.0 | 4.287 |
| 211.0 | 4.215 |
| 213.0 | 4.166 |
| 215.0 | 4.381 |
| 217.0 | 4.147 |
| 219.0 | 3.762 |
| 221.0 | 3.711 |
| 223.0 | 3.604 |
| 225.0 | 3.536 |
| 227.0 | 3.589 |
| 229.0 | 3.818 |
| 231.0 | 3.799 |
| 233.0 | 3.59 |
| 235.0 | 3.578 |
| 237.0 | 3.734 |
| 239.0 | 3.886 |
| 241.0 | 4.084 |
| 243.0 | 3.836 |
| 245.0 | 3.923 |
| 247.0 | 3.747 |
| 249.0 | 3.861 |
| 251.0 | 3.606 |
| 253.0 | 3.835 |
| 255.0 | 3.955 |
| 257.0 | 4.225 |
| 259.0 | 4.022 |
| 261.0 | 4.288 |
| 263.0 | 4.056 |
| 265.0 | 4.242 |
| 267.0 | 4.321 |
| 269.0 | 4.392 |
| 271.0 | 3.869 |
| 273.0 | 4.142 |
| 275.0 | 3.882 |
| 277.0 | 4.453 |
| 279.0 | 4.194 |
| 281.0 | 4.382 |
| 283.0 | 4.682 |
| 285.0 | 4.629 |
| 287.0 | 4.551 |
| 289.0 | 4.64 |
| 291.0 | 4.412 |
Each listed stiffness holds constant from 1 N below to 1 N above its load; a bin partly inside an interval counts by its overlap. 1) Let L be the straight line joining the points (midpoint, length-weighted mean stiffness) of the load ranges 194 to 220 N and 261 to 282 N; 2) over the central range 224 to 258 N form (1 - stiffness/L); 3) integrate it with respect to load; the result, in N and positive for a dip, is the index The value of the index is 2.9 N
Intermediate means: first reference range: 4.11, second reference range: 4.2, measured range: 3.8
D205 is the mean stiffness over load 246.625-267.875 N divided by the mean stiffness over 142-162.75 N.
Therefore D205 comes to 1.7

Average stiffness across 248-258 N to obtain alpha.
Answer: 3.9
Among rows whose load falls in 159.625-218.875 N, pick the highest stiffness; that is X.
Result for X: 4.381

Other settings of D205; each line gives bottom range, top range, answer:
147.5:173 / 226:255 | 1.48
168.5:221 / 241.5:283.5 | 1.03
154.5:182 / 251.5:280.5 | 1.34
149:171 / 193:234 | 1.60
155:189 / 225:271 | 1.20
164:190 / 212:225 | 1.08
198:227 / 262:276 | 1.03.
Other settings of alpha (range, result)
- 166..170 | 3.13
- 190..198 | 3.95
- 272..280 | 4.17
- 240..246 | 3.95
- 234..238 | 3.66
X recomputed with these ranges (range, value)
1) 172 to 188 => 3.903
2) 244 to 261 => 4.288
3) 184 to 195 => 3.996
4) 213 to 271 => 4.392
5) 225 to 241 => 4.084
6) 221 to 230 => 3.818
